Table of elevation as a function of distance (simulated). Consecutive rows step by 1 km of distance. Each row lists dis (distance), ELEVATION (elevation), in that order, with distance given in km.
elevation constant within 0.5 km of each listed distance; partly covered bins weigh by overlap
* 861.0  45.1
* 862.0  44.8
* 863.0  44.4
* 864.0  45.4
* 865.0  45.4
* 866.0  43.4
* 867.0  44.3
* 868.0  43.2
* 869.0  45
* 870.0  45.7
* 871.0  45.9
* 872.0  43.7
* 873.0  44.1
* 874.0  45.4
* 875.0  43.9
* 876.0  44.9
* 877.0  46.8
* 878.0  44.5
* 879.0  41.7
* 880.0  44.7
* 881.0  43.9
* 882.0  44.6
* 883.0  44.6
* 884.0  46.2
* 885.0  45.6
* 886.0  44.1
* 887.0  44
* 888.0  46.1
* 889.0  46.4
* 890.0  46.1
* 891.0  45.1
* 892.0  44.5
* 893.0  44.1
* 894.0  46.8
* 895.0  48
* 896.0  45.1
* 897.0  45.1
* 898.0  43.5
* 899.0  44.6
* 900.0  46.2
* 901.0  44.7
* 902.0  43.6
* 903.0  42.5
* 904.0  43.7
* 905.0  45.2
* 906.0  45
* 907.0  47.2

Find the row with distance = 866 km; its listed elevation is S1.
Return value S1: 43.4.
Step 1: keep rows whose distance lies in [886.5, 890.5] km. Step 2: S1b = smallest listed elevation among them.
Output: 44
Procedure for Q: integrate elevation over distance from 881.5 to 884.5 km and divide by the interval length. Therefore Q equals 45.1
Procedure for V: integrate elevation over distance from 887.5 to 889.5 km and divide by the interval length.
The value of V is 46.2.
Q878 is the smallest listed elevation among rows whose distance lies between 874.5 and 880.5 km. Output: 41.7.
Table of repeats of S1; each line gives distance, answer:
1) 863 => 44.4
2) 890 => 46.1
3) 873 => 44.1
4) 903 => 42.5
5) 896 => 45.1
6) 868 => 43.2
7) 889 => 46.4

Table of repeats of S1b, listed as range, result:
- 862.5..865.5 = 44.4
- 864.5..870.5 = 43.2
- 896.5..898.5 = 43.5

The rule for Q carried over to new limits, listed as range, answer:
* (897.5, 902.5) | 44.5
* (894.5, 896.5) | 46.5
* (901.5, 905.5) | 43.8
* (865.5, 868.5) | 43.6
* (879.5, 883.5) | 44.5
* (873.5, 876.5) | 44.7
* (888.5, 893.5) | 45.2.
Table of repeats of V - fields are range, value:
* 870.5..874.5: 44.8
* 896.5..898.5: 44.3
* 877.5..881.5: 43.7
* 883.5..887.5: 45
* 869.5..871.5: 45.8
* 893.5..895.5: 47.4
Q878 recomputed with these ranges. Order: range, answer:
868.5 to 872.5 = 43.7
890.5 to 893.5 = 44.1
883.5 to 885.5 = 45.6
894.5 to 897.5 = 45.1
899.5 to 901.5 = 44.7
